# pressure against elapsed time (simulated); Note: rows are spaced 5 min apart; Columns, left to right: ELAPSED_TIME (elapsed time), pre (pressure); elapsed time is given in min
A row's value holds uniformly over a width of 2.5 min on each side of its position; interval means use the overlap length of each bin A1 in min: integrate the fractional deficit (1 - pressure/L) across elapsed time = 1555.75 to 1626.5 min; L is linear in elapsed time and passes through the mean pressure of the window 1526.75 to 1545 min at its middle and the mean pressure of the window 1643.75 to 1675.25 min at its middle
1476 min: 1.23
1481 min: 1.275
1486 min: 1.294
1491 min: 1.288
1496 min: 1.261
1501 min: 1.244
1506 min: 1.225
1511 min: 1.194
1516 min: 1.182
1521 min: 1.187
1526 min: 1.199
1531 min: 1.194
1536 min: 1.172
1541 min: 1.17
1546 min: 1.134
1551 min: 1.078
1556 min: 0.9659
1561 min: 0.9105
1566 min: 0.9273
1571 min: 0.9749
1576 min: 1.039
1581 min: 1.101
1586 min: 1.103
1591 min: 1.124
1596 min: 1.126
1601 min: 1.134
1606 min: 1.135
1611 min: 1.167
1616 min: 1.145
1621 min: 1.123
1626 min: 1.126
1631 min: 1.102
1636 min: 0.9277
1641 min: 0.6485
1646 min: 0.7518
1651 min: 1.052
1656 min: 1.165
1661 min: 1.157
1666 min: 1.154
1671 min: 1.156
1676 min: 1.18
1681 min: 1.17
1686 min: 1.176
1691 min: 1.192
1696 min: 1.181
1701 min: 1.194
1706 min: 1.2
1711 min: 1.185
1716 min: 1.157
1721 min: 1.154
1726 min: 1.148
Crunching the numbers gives 3.6 min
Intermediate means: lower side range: 1.18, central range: 1.08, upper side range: 1.08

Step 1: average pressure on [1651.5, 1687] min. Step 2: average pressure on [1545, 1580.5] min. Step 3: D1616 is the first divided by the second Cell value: 1.2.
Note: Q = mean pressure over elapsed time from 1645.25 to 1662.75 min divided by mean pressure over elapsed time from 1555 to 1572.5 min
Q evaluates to 1.12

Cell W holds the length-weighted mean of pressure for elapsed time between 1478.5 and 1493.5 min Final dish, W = 1.29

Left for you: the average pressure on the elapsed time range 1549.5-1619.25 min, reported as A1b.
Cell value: 1.07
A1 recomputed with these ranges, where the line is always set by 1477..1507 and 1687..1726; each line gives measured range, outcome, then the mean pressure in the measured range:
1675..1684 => 0.11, 1.17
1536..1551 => 1.22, 1.14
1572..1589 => 2.16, 1.07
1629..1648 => 5.55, 0.854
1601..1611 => 0.62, 1.14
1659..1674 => 0.48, 1.16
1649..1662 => 0.81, 1.12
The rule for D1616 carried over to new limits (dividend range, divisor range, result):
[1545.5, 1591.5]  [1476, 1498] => 0.81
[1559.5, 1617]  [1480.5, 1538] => 0.88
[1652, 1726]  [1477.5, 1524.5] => 0.94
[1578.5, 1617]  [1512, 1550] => 0.96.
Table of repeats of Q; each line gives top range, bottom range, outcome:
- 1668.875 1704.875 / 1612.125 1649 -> 1.20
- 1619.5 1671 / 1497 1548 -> 0.86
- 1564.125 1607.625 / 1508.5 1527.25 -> 0.90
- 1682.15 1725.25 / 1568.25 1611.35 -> 1.07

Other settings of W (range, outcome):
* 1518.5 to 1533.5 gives 1.19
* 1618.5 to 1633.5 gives 1.12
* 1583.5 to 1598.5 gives 1.12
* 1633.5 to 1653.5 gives 0.845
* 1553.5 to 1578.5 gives 0.964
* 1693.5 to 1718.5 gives 1.18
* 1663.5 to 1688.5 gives 1.17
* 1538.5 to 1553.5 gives 1.13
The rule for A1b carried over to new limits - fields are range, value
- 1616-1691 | 1.07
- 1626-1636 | 1.06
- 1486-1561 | 1.17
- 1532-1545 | 1.17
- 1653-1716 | 1.17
